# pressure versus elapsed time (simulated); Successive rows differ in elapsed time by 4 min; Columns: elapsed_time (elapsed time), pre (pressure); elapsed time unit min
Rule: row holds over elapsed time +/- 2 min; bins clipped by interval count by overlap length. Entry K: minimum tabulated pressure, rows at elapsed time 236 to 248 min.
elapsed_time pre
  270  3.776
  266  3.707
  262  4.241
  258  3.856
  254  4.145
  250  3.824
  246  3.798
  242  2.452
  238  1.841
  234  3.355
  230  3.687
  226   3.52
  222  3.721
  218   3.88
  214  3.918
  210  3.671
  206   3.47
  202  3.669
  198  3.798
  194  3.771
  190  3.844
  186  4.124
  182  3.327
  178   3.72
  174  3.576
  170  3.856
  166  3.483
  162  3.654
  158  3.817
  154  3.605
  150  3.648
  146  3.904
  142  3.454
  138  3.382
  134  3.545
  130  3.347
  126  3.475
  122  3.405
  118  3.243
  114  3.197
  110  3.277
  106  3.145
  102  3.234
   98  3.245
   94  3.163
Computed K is 1.841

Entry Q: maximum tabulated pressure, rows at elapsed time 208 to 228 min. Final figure 3.918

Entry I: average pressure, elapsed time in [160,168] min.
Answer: 3.57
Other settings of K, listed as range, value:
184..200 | 3.771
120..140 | 3.347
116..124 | 3.243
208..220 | 3.671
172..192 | 3.327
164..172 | 3.483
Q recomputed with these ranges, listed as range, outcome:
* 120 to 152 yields 3.904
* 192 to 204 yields 3.798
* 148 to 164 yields 3.817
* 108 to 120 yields 3.277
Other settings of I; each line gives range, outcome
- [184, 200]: 3.88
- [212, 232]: 3.75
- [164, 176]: 3.64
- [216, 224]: 3.8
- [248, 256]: 3.98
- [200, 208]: 3.57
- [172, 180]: 3.65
